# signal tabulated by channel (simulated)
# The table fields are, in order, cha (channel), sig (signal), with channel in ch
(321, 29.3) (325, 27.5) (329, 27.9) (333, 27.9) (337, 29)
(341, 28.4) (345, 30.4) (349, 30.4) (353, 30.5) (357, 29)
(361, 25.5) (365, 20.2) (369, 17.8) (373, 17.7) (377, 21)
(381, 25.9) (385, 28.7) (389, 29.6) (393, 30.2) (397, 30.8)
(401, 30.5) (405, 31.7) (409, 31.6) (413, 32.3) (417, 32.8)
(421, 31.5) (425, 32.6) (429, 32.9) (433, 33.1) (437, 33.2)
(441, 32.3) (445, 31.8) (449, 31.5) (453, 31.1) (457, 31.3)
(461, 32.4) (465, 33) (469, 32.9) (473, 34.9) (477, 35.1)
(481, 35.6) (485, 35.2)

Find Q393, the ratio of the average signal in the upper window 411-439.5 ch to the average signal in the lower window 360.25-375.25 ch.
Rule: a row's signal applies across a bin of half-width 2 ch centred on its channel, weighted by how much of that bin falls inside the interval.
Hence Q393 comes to 1.6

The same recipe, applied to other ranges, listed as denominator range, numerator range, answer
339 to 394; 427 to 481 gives 1.26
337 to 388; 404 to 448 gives 1.26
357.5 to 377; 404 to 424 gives 1.52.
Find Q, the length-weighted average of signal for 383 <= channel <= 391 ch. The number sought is 29.1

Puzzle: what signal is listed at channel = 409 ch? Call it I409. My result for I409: 31.6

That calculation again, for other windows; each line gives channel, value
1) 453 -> 31.1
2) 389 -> 29.6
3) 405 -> 31.7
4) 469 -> 32.9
